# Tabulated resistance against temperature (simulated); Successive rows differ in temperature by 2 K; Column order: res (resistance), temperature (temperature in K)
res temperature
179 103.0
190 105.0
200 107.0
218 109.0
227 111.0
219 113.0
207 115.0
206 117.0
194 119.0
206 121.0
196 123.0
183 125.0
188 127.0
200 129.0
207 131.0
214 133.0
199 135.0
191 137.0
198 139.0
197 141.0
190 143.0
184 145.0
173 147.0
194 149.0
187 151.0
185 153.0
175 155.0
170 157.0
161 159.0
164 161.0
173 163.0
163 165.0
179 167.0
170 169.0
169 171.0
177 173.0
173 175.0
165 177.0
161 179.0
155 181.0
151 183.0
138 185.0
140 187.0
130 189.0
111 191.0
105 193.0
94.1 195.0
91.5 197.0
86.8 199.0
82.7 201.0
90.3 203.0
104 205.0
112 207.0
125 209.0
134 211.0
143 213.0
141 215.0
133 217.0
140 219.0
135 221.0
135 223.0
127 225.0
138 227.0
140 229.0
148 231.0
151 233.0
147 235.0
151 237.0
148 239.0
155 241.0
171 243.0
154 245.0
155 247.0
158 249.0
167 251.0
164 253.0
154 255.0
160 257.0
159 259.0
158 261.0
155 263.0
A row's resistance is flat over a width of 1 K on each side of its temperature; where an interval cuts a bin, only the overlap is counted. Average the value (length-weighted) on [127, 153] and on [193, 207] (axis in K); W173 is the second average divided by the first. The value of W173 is 0.48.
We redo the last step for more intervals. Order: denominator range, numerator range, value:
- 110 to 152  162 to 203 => 0.70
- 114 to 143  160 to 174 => 0.86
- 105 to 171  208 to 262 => 0.77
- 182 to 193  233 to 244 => 1.17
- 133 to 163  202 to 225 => 0.69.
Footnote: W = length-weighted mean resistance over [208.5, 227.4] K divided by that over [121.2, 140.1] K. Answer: 0.7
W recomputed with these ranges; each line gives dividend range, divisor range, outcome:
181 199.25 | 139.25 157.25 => 0.65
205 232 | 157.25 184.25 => 0.80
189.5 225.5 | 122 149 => 0.60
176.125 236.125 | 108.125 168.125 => 0.67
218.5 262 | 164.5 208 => 1.13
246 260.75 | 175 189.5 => 1.06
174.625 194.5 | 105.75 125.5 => 0.68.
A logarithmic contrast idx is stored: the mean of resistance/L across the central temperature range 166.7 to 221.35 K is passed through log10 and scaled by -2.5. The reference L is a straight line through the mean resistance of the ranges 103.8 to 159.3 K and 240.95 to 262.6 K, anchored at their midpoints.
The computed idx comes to 0.313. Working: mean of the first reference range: 195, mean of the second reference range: 160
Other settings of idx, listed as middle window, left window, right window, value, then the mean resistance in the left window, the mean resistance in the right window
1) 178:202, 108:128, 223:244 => 0.37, 204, 147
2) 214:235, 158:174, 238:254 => 0.16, 170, 159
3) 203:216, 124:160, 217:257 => 0.28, 189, 149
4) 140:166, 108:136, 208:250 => 0.05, 205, 144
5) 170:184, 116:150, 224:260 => 0.09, 195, 153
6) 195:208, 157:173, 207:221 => 0.45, 169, 134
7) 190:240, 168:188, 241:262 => 0.27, 160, 160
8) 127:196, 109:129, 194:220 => -0.06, 204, 114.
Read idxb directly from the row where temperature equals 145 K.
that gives 184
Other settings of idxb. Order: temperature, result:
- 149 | 194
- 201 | 82.7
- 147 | 173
